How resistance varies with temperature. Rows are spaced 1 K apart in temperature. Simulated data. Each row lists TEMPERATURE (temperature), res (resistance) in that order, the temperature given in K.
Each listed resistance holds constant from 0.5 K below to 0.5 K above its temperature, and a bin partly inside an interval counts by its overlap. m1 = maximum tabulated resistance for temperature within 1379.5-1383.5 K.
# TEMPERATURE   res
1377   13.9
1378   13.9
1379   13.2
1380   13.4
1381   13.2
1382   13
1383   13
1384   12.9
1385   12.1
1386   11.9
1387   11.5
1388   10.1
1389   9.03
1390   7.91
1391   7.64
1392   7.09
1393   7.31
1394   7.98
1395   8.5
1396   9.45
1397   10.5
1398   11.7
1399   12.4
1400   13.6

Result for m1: 13.4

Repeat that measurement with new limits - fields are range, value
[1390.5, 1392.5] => 7.64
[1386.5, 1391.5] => 11.5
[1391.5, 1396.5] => 9.45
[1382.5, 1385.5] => 13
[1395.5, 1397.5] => 10.5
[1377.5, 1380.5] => 13.9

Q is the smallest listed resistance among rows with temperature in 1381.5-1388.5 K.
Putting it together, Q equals 10.1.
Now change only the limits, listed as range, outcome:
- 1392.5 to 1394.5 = 7.31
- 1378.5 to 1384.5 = 12.9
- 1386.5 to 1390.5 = 7.91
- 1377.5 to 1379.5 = 13.2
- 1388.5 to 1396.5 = 7.09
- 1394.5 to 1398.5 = 8.5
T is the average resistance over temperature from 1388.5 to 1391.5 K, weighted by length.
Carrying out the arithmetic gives 8.19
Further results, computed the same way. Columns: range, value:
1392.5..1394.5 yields 7.64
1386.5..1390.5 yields 9.63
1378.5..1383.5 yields 13.2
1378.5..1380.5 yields 13.3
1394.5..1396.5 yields 8.97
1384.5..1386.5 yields 12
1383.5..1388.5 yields 11.7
